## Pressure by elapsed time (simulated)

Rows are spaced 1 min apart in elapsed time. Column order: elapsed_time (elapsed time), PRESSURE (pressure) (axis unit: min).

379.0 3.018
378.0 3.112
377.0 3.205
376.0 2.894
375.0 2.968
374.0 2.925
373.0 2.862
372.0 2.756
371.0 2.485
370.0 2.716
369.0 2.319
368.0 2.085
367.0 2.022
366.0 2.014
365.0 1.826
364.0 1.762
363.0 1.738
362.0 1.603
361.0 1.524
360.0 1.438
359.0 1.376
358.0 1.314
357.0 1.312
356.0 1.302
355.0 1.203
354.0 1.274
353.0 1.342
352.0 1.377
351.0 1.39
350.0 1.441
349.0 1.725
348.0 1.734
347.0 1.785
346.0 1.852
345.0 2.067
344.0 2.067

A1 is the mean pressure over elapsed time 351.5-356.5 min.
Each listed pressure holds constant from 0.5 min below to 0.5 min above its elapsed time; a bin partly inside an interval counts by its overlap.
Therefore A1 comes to 1.3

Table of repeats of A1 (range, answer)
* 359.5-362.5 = 1.52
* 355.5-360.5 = 1.35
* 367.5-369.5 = 2.2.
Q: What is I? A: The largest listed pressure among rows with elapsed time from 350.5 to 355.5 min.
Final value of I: 1.39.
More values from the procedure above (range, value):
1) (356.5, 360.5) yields 1.438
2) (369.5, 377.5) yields 3.205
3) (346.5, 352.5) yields 1.785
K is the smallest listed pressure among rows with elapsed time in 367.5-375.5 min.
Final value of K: 2.085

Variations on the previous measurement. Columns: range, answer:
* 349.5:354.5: 1.274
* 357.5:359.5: 1.314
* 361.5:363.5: 1.603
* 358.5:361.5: 1.376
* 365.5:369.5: 2.014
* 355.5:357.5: 1.302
